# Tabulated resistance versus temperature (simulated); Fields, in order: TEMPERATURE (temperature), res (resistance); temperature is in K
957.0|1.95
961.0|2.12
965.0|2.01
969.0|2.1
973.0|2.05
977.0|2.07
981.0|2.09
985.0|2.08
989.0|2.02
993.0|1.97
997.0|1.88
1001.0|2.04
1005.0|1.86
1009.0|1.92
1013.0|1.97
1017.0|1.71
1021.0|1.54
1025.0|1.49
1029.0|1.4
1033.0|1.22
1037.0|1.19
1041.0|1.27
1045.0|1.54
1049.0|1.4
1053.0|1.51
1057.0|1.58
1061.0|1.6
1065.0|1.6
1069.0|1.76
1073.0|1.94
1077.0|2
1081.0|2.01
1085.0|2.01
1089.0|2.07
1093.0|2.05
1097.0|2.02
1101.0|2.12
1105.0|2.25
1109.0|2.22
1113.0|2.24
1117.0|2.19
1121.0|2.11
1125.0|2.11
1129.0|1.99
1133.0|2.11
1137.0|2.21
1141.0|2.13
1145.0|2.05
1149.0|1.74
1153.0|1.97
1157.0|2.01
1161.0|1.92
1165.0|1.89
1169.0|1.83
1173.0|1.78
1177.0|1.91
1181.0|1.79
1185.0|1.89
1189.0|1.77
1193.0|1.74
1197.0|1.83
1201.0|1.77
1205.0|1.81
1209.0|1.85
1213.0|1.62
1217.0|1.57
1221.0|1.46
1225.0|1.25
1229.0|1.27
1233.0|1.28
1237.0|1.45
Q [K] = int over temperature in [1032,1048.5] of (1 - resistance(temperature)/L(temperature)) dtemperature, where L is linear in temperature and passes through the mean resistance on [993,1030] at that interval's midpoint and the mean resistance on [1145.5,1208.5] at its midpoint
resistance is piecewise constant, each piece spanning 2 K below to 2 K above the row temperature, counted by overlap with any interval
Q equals 4.3 K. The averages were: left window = 1.78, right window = 1.85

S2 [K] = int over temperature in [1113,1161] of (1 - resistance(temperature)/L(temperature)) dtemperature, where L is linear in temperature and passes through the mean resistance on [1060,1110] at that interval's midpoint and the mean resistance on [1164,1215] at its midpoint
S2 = -4.25 K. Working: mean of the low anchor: 1.98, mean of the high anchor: 1.8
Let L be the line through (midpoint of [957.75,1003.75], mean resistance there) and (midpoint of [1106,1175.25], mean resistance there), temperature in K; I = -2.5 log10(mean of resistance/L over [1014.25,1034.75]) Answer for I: 0.34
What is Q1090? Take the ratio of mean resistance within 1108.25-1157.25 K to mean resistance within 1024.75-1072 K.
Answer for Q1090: 1.4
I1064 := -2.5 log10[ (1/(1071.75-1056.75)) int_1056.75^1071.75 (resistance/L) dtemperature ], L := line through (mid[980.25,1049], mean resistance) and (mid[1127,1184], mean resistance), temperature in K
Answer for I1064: 0.084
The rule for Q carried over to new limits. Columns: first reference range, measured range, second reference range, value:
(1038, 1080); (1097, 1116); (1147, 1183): -5.0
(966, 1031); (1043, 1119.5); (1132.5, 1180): 0.9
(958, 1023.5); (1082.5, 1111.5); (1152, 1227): -3.9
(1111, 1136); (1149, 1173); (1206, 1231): -0.1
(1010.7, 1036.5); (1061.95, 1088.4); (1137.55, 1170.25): -2.8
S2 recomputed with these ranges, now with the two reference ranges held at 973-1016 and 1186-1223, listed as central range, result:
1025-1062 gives 9.84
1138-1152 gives -1.53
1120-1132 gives -1.66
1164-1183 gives -0.86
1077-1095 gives -1.56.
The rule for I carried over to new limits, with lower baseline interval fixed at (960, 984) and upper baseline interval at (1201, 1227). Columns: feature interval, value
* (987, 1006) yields 0.04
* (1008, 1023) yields 0.12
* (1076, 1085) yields -0.08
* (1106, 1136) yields -0.20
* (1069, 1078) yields -0.02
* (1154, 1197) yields -0.11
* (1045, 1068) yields 0.23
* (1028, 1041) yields 0.48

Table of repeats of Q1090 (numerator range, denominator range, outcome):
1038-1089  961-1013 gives 0.84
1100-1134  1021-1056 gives 1.54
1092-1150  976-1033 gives 1.15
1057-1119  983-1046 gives 1.17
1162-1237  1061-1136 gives 0.83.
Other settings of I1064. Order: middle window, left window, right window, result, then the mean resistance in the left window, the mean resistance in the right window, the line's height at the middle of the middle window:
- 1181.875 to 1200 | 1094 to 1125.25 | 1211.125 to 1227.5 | -0.10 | 2.16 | 1.47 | 1.65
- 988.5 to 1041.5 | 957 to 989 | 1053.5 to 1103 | 0.19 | 2.06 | 1.88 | 1.99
